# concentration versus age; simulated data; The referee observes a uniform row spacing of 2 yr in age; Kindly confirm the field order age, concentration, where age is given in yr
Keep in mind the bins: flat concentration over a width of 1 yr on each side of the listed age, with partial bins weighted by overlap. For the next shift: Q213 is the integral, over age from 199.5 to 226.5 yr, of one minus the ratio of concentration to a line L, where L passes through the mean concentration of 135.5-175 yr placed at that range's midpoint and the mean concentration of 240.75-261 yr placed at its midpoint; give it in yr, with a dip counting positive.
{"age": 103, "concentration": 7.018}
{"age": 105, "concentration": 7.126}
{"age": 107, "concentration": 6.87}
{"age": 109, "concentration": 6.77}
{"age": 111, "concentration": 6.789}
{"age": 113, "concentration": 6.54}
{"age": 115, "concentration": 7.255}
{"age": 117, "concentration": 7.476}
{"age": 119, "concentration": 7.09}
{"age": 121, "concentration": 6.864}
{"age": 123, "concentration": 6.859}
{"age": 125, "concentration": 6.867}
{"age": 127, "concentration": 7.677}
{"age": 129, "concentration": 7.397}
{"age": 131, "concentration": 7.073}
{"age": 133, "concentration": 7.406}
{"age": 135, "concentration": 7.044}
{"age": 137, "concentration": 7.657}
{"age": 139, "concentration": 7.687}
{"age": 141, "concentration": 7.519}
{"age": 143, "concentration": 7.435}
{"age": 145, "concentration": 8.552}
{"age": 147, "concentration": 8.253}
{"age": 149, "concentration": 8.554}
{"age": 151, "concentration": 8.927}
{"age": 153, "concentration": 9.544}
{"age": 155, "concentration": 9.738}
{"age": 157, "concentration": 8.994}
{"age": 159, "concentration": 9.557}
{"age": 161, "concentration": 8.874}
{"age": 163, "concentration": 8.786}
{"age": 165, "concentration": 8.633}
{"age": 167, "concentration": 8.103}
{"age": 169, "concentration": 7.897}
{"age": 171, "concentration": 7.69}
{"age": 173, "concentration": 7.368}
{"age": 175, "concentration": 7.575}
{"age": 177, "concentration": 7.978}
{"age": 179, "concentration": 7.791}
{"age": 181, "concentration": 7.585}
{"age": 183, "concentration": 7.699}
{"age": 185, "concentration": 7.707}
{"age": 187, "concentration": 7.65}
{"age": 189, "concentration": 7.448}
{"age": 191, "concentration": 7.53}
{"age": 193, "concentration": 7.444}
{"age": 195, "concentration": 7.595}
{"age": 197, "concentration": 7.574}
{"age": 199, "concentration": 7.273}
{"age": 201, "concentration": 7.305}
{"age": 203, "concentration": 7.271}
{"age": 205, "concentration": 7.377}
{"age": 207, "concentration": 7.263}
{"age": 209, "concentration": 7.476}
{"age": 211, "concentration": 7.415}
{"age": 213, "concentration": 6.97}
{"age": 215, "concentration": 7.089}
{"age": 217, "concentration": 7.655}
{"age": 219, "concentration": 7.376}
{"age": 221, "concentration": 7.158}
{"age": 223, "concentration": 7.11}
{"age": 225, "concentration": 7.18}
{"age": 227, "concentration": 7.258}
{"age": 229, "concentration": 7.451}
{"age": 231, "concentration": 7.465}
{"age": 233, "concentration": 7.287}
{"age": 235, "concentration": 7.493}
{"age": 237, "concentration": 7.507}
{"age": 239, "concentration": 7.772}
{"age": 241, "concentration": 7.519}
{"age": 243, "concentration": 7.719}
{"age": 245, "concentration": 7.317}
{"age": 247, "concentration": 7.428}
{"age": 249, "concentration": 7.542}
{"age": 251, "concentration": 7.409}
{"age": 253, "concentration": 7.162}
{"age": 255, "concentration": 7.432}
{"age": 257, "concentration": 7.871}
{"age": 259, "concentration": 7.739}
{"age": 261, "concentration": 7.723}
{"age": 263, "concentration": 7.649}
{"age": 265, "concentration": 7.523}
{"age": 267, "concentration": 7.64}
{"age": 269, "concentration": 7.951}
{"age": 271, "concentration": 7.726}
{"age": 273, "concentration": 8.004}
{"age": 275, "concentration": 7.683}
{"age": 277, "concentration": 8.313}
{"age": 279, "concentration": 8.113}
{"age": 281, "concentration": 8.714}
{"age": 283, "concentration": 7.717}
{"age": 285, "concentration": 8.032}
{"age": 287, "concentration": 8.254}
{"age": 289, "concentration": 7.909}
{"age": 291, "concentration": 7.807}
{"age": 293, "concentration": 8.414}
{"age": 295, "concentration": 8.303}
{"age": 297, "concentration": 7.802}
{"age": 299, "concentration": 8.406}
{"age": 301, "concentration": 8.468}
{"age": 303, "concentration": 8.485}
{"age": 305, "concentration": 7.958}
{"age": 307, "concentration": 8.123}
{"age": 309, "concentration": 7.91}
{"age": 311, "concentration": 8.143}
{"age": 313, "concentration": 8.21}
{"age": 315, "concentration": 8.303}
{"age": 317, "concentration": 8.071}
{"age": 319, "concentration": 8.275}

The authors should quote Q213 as 1.99 yr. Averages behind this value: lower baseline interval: 8.37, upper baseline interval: 7.52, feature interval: 7.28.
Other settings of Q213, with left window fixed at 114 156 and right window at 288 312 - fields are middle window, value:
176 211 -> 1.6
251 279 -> 1.2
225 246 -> 1.4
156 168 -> -1.5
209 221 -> 1.0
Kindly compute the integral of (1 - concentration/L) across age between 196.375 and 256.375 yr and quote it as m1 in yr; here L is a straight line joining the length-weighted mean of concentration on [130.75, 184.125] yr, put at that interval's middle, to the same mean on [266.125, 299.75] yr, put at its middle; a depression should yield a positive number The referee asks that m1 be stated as 5.3 yr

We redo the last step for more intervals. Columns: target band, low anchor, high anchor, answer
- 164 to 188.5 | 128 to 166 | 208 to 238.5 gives 0.4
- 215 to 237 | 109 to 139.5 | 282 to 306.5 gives 1.1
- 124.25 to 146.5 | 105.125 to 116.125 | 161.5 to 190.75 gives -0.8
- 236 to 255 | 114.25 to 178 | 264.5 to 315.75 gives 1.3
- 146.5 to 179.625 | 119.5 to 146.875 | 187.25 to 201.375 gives -4.7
